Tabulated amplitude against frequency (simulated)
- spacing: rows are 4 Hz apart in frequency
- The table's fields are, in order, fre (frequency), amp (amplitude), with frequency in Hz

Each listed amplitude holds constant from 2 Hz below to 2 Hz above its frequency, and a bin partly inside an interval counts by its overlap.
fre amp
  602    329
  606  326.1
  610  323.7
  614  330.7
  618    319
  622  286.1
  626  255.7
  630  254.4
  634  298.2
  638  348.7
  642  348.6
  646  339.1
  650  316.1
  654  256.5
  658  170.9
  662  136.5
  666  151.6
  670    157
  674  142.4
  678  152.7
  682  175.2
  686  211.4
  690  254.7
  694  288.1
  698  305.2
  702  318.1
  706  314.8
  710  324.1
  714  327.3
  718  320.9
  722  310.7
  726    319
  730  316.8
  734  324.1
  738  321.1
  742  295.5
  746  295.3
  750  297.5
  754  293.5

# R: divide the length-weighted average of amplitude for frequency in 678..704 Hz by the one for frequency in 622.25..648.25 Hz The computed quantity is 0.82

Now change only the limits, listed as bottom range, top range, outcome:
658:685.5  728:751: 1.97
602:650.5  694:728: 1.01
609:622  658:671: 0.47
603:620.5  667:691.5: 0.55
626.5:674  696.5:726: 1.28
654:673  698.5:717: 1.95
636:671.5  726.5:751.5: 1.24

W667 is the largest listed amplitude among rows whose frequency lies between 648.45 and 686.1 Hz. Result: 316.1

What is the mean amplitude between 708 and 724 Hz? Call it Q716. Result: 321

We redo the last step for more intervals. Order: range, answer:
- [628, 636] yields 276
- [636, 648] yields 345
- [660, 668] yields 144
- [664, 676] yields 150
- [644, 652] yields 328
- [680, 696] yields 232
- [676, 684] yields 164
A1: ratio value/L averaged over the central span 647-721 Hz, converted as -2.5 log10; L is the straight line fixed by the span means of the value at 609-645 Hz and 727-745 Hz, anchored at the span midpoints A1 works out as 0.27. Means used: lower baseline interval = 308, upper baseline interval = 314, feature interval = 242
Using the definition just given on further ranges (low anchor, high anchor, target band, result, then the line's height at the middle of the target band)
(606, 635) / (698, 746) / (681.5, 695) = 0.303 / 310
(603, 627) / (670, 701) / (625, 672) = 0.068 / 266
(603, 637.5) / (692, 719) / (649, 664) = 0.394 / 307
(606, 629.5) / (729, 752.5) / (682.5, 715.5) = 0.069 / 306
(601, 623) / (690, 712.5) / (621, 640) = 0.101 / 317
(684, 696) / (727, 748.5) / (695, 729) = -0.140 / 279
